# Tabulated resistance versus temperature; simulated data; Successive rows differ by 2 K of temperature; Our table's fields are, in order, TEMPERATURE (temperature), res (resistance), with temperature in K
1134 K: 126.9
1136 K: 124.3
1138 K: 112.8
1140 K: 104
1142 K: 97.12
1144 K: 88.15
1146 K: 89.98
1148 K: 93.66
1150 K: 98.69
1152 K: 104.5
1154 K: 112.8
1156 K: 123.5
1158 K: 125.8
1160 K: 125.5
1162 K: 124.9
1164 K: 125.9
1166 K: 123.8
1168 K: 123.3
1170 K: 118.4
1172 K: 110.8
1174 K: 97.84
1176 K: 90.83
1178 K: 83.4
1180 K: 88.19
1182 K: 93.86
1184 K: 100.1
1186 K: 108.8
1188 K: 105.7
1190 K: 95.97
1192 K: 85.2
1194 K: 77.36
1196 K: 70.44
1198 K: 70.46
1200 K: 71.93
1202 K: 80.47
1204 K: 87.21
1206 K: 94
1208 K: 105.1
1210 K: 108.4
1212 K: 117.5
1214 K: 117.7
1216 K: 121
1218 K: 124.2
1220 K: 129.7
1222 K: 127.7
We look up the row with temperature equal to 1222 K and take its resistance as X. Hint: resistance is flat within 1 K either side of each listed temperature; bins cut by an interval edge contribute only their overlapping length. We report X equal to 127.7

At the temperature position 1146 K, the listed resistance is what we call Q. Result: 89.98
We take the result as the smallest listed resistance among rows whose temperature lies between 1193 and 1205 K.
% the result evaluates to 70.44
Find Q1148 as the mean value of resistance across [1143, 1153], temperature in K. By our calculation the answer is 95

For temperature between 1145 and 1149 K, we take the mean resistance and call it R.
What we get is 91.8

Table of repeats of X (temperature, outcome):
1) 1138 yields 112.8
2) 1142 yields 97.12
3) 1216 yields 121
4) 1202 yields 80.47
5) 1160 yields 125.5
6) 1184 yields 100.1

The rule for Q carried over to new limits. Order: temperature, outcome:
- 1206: 94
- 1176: 90.83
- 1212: 117.5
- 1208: 105.1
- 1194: 77.36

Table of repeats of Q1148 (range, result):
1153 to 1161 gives 122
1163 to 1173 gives 120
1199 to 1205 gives 79.9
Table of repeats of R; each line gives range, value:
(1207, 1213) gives 110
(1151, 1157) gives 114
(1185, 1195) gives 94.6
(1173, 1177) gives 94.3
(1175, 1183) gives 89.1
